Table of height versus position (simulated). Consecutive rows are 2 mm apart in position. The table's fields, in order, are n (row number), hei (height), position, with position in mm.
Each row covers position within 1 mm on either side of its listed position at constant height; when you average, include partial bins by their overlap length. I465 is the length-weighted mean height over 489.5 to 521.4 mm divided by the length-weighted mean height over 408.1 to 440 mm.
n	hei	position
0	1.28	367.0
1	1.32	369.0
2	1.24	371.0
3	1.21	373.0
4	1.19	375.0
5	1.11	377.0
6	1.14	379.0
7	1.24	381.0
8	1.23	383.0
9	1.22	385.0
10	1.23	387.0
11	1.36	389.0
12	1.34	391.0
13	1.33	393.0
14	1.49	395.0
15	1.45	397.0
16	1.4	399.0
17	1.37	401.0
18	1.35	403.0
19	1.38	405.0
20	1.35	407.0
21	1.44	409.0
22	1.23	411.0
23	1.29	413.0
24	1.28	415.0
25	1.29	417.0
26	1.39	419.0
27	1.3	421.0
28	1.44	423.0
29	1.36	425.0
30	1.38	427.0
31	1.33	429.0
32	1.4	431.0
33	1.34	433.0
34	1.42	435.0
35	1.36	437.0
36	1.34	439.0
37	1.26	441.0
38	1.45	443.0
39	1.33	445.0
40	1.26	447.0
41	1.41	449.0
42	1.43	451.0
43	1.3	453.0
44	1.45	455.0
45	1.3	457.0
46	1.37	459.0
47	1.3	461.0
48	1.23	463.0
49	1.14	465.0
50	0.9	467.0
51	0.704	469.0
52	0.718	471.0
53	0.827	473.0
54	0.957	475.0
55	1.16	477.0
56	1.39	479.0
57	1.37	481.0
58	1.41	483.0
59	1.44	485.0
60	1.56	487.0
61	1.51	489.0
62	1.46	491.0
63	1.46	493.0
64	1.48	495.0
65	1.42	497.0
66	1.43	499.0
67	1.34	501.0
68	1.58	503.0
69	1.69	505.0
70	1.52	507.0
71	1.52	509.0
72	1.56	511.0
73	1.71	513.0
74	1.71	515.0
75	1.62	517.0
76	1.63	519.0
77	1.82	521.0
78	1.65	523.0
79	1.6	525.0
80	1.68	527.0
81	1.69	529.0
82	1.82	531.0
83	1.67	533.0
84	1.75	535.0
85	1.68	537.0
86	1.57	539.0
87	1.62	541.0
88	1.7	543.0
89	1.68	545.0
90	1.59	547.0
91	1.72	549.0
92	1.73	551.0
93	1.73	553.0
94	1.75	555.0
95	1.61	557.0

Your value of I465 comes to 1.2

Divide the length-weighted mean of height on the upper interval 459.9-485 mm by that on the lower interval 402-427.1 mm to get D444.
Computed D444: 0.82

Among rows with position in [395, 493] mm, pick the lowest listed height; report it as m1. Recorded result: 0.704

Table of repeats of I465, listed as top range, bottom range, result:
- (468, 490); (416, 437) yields 0.87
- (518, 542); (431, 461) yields 1.24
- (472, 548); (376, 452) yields 1.15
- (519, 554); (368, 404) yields 1.31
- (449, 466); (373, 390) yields 1.09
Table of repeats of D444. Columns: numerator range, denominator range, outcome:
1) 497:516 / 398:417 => 1.16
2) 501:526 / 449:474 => 1.41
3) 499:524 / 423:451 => 1.18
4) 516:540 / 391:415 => 1.23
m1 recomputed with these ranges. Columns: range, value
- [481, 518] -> 1.34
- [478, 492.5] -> 1.37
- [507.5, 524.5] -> 1.52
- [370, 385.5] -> 1.11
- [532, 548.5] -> 1.57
